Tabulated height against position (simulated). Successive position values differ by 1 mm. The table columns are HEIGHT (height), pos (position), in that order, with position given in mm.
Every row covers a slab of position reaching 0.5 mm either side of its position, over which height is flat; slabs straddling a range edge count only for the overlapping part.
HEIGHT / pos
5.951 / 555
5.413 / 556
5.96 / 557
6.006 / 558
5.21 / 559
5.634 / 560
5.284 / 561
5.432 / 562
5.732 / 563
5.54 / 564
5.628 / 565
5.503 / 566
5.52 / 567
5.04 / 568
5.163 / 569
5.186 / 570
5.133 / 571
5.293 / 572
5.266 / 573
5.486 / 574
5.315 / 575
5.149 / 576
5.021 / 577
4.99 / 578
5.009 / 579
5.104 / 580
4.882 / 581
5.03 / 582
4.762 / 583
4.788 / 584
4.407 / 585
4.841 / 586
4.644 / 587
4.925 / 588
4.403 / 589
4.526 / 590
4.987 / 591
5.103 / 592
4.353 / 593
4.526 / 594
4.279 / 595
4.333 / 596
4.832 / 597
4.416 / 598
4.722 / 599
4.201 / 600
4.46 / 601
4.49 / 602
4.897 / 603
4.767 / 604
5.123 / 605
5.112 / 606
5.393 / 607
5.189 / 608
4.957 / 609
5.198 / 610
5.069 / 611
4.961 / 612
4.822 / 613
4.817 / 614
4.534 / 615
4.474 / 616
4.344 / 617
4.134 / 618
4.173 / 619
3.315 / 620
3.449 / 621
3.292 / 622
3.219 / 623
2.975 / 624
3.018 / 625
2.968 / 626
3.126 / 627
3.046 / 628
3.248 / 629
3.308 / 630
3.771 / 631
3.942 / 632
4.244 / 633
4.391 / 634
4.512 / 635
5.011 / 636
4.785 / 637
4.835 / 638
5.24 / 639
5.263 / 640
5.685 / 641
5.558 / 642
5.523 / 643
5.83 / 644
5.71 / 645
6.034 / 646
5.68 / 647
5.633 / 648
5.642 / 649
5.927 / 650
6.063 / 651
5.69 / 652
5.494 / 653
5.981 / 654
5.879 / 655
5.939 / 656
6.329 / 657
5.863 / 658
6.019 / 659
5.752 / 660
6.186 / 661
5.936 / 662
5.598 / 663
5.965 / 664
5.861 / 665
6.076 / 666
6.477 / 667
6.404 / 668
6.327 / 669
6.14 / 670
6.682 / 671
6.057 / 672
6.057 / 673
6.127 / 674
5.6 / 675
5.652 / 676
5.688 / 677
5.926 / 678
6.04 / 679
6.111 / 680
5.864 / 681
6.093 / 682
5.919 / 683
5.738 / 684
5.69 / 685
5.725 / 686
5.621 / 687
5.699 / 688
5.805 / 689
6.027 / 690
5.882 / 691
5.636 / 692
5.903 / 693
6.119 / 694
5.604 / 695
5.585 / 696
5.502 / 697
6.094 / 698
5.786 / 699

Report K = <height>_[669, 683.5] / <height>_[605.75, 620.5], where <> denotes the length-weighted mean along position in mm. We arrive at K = 1.28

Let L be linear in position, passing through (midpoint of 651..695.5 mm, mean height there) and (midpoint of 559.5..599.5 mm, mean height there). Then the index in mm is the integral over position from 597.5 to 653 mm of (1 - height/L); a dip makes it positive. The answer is 8.5 mm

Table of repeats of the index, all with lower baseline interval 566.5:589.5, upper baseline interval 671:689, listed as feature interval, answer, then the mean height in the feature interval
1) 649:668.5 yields -0.89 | 5.96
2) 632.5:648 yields 0.88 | 5.23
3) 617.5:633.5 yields 5.81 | 3.45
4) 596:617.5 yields 1.93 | 4.79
